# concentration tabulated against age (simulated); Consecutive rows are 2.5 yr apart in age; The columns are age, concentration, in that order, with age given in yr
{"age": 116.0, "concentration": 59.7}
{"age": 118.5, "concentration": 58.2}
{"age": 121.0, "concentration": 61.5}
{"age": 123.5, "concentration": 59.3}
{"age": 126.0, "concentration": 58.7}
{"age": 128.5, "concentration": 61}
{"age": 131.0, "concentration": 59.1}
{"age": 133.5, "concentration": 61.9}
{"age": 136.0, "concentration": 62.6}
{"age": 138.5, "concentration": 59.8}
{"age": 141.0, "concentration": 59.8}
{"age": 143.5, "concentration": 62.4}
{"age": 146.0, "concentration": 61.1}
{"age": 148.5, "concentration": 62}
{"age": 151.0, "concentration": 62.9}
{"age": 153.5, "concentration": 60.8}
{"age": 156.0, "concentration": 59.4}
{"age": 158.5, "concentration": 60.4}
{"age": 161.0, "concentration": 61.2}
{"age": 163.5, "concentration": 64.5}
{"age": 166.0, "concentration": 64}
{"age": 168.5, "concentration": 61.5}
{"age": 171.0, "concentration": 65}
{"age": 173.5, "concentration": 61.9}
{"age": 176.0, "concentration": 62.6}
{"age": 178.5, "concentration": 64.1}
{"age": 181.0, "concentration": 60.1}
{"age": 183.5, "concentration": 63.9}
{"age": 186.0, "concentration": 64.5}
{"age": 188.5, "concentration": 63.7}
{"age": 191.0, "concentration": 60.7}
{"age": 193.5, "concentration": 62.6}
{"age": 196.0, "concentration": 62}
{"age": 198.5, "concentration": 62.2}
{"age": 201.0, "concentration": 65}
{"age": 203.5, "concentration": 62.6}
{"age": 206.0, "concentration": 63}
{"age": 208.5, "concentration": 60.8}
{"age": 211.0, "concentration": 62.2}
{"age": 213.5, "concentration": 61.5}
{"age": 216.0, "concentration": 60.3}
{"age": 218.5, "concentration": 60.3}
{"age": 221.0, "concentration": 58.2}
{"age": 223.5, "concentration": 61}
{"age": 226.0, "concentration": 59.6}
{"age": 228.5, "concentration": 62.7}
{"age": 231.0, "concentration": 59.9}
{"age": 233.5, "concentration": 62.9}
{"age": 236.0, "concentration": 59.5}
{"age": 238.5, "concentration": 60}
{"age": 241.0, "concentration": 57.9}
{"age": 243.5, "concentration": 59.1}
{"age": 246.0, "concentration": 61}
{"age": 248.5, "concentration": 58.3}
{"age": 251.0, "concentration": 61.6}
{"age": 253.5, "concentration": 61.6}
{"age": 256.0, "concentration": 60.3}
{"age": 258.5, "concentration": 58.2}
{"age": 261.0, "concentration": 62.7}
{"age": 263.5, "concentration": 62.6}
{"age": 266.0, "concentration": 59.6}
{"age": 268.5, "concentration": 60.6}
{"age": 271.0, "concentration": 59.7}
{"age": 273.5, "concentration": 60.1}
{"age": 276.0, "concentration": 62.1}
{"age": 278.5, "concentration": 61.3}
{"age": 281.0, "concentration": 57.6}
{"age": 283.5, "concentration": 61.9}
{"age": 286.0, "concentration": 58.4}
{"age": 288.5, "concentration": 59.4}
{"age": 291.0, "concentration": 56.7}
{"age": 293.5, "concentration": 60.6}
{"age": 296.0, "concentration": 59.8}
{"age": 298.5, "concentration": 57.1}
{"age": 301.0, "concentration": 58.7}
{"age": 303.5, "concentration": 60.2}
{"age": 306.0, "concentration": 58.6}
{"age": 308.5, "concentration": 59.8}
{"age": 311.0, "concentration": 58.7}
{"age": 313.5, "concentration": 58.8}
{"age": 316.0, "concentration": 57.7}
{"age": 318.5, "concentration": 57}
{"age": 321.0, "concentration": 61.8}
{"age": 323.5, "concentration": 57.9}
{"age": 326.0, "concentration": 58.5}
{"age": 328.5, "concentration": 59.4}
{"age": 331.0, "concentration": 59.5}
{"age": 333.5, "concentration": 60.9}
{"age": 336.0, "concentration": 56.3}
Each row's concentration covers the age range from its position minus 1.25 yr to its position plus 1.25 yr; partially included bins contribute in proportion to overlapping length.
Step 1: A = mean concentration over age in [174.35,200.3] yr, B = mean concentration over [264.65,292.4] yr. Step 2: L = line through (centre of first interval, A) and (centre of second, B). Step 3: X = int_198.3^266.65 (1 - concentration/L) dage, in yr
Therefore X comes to 0.4 yr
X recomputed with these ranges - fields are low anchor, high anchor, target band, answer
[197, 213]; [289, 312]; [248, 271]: -0.1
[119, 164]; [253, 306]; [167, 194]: -1.0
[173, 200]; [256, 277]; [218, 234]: 0.3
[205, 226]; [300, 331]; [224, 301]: -0.2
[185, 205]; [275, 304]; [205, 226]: 0.5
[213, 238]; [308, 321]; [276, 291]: -0.1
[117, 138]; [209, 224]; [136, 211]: -2.2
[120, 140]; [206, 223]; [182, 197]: -0.5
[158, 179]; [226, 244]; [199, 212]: -0.3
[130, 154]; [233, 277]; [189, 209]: -0.5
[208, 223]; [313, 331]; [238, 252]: 0.1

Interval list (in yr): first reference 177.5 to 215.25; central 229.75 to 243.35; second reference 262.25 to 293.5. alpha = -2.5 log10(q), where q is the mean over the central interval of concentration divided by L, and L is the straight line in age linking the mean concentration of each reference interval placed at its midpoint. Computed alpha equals 0.02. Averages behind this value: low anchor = 62.6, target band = 60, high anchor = 60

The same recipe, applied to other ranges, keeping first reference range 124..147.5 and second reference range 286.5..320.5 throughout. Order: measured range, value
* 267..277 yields -0.026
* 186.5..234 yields -0.033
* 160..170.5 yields -0.047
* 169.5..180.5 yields -0.051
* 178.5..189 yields -0.053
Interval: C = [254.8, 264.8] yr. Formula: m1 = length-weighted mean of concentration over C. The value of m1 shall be 60.9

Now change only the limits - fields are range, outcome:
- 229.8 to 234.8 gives 61.4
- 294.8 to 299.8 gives 58.4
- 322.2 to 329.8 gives 58.6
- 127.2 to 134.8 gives 60.7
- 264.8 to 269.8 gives 60.1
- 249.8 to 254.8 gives 61.6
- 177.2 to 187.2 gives 63.1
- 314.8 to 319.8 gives 57.4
